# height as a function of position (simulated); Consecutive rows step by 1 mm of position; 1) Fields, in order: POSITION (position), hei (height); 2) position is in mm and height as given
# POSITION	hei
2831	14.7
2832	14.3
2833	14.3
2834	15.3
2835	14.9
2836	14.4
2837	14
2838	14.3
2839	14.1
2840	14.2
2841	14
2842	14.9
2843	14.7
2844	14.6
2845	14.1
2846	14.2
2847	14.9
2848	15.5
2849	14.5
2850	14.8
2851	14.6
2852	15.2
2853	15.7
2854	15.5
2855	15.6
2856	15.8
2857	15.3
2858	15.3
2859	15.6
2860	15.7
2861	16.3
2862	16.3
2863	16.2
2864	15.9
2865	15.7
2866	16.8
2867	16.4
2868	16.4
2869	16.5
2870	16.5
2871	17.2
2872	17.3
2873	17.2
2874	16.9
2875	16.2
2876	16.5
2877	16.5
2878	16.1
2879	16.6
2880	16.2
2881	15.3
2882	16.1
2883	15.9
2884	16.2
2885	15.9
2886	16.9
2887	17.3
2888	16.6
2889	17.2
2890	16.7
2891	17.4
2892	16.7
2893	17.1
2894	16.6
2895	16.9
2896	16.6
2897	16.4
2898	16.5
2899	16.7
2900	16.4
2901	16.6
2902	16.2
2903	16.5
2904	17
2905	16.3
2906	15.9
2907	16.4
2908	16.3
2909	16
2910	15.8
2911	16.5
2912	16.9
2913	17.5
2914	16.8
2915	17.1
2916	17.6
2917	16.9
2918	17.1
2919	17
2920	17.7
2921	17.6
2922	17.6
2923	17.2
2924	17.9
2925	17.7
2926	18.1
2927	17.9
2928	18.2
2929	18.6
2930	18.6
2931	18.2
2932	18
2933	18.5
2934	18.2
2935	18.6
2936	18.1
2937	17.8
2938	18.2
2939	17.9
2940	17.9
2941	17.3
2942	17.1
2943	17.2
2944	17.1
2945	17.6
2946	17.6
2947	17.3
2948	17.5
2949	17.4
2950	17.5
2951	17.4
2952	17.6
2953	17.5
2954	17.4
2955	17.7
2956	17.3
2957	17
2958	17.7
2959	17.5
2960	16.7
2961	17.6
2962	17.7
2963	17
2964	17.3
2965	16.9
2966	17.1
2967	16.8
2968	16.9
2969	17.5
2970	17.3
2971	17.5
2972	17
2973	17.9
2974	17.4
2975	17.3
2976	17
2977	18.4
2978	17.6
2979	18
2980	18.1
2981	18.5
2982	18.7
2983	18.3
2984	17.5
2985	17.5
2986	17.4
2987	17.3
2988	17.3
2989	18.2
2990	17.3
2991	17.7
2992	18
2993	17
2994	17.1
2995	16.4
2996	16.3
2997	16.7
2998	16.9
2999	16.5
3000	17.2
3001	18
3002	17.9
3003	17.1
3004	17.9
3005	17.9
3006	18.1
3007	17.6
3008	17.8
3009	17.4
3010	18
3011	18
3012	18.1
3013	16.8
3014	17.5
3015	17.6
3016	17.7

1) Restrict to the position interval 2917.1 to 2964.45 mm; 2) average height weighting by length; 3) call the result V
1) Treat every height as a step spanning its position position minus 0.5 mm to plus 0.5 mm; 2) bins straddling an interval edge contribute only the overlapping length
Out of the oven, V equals 17.6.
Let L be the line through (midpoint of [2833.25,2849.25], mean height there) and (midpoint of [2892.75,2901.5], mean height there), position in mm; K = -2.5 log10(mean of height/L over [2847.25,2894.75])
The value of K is -0.04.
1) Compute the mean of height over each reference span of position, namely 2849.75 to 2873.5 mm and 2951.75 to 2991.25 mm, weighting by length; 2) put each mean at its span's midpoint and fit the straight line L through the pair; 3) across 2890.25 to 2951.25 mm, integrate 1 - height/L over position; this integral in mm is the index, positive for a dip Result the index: -1.62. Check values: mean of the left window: 16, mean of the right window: 17.5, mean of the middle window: 17.3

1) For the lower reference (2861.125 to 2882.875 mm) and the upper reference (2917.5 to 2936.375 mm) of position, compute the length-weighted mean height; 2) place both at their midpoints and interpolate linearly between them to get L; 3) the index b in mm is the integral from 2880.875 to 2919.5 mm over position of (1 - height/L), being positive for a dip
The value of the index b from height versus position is 1.27 mm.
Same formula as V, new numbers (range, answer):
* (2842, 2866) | 15.3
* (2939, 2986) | 17.5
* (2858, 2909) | 16.5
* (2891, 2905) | 16.6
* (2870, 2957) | 17.1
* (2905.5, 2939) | 17.5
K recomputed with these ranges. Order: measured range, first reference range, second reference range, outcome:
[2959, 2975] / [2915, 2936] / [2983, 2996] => 0.019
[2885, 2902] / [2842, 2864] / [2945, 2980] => -0.046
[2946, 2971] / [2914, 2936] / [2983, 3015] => 0.020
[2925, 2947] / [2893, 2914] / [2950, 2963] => -0.053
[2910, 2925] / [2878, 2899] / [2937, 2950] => -0.009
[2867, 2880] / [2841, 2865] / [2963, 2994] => -0.068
